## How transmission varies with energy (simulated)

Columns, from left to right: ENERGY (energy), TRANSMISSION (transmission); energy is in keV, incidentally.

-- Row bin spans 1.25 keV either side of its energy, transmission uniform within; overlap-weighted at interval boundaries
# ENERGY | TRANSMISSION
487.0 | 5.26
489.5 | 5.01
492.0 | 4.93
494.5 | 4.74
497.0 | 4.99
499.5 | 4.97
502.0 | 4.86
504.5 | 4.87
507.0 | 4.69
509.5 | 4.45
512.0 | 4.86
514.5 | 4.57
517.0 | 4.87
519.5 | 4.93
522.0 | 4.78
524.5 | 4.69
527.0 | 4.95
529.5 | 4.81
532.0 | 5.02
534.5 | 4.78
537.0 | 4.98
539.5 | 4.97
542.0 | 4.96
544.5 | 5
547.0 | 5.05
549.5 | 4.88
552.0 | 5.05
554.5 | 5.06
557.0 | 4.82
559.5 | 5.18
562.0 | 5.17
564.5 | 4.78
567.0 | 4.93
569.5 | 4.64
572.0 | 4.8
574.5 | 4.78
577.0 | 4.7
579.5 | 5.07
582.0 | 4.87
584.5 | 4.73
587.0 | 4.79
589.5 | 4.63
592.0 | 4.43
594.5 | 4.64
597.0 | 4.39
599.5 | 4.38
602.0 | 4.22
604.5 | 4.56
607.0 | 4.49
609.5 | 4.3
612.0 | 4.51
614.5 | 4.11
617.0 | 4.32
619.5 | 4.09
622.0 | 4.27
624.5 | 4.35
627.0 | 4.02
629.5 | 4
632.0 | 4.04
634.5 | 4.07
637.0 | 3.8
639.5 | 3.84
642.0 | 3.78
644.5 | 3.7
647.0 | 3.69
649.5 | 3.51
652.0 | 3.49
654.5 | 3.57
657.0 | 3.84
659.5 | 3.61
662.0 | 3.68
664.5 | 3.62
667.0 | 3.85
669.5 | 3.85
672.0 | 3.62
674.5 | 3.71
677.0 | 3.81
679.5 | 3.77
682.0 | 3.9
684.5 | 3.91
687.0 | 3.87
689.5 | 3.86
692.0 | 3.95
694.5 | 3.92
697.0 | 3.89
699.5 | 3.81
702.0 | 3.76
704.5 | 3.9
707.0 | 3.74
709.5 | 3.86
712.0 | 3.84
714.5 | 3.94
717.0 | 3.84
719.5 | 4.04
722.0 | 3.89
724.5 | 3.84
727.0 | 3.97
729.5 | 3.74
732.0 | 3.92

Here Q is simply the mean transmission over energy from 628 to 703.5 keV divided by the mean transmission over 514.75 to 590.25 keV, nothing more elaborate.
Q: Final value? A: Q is 0.78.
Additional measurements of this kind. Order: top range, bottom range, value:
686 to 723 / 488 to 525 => 0.80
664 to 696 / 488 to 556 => 0.78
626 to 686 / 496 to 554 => 0.78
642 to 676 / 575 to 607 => 0.80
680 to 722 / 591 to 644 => 0.92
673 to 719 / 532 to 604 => 0.80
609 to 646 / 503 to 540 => 0.85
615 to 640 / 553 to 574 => 0.83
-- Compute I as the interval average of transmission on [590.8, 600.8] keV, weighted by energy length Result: 4.46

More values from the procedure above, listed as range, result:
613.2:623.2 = 4.2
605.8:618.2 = 4.35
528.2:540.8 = 4.91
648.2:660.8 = 3.6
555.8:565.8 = 4.99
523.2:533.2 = 4.87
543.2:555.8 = 5.01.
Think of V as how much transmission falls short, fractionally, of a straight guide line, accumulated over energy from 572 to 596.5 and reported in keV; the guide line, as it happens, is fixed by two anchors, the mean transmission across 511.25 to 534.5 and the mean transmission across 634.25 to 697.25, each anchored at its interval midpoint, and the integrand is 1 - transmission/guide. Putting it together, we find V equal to -2.0 keV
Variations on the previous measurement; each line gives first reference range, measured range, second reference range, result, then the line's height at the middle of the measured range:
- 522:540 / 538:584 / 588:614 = -2.29 keV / 4.69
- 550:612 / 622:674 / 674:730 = 5.40 keV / 4.25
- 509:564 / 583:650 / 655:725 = 1.96 keV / 4.34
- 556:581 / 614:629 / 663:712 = 0.76 keV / 4.41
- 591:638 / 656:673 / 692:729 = 1.41 keV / 4.06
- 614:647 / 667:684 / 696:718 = 0.54 keV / 3.91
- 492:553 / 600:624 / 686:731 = 0.35 keV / 4.39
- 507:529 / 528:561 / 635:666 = -3.08 keV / 4.55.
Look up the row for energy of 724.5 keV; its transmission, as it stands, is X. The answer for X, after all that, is 3.84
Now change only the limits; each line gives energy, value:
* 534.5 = 4.78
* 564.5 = 4.78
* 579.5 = 5.07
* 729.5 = 3.74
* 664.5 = 3.62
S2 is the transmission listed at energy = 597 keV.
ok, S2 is 4.39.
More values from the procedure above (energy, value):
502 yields 4.86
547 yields 5.05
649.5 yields 3.51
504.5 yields 4.87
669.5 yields 3.85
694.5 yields 3.92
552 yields 5.05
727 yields 3.97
